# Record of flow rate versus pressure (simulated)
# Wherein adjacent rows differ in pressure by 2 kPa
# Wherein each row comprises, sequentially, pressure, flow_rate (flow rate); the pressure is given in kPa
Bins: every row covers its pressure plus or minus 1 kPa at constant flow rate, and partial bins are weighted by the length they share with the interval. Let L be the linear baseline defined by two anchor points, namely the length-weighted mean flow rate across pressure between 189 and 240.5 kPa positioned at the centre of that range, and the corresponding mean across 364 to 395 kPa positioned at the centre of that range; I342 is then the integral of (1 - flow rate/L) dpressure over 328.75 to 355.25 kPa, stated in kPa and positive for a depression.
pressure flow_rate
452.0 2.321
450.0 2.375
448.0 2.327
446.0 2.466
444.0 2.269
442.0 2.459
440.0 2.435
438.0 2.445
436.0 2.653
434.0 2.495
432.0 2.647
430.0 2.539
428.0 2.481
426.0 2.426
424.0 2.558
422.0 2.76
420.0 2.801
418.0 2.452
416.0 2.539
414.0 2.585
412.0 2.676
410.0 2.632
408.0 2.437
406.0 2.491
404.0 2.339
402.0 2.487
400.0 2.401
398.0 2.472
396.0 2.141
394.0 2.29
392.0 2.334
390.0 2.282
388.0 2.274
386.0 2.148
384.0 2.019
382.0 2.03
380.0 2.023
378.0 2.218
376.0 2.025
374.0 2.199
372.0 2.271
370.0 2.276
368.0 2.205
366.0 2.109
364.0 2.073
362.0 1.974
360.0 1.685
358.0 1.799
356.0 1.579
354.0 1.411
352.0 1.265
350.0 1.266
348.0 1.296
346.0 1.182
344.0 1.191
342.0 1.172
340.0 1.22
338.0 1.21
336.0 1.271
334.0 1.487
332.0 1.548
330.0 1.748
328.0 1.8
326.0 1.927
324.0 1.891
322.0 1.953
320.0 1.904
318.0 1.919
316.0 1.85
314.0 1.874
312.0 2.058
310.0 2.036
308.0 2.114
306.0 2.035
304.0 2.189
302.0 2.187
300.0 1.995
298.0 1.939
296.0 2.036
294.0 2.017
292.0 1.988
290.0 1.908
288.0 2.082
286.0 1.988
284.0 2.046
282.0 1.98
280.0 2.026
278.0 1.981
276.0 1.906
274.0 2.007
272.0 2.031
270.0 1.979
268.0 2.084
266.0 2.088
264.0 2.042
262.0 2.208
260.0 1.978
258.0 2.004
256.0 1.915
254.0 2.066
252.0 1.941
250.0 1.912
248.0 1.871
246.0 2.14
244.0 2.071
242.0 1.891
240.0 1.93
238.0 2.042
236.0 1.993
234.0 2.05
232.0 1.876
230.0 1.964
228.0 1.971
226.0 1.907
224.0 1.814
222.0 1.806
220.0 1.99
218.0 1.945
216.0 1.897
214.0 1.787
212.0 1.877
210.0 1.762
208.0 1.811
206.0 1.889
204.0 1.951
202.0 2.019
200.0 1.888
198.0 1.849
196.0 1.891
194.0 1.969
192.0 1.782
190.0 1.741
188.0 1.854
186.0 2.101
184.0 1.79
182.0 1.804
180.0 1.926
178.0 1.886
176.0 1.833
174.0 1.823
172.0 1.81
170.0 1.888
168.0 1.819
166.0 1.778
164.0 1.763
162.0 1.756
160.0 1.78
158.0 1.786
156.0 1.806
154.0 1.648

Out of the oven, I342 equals 9.8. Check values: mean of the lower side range 1.9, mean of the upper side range 2.18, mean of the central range 1.34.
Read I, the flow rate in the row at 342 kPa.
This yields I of 1.172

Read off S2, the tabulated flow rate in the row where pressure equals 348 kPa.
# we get 1.296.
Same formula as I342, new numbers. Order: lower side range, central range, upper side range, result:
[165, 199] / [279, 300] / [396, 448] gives 1.4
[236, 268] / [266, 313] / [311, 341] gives -4.4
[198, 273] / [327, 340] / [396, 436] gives 4.5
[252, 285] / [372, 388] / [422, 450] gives 1.5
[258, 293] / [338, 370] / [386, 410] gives 9.6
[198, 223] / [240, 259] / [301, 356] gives -1.7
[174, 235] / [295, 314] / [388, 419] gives 0.9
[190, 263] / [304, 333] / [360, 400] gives 2.2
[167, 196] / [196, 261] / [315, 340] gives -4.6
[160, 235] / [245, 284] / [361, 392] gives -0.7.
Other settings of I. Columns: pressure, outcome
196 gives 1.891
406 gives 2.491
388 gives 2.274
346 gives 1.182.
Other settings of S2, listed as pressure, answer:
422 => 2.76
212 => 1.877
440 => 2.435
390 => 2.282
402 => 2.487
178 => 1.886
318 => 1.919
